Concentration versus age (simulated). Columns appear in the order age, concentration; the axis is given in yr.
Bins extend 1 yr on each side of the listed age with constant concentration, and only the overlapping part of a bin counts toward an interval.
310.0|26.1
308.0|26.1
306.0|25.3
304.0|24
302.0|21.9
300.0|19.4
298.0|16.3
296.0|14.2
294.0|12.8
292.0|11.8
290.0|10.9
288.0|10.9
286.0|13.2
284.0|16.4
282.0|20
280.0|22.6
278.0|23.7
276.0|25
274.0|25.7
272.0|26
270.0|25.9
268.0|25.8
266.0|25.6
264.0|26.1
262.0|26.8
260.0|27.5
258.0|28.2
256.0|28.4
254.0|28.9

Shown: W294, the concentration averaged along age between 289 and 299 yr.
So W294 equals 13.2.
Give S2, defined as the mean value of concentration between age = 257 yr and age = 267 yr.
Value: 26.8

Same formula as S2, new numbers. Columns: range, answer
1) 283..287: 14.8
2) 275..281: 23.8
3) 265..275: 25.8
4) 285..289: 12.1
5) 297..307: 21.4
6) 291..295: 12.3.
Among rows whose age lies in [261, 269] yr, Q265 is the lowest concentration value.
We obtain 25.6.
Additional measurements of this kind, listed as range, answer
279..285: 16.4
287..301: 10.9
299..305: 19.4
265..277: 25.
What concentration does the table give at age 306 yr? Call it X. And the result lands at 25.3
